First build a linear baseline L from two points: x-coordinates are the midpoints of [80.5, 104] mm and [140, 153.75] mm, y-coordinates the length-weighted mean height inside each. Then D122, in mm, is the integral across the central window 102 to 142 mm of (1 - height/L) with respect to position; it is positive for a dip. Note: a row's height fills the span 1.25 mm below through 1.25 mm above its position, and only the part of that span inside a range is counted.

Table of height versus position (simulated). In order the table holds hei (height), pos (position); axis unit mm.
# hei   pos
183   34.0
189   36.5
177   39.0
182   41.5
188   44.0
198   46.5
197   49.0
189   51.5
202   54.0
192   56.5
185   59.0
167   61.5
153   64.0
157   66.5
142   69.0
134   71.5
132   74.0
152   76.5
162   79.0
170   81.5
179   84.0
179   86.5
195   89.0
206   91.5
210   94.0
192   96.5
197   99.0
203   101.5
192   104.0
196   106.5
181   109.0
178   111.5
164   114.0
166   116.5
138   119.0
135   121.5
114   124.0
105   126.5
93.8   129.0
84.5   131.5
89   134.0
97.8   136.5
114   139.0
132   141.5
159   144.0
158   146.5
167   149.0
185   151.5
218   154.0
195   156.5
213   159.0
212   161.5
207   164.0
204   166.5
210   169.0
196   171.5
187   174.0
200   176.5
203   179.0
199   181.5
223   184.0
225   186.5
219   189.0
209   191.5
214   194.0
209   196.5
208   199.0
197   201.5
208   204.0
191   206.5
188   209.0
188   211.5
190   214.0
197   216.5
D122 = 9.09 mm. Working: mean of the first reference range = 193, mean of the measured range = 138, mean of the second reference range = 164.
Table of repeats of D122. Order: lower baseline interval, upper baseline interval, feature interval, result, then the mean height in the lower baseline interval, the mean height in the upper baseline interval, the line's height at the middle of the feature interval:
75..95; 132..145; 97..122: -4.18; 181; 116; 151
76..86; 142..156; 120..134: 5.48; 168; 176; 173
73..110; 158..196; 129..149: 7.79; 183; 208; 197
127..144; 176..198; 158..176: -3.63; 106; 212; 171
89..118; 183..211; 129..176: 7.71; 189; 208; 199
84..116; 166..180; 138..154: 3.10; 190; 200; 196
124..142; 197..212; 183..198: -3.16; 102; 198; 179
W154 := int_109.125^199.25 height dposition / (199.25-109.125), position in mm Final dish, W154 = 173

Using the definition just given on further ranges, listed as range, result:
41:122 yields 176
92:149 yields 151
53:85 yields 163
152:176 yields 204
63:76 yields 144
